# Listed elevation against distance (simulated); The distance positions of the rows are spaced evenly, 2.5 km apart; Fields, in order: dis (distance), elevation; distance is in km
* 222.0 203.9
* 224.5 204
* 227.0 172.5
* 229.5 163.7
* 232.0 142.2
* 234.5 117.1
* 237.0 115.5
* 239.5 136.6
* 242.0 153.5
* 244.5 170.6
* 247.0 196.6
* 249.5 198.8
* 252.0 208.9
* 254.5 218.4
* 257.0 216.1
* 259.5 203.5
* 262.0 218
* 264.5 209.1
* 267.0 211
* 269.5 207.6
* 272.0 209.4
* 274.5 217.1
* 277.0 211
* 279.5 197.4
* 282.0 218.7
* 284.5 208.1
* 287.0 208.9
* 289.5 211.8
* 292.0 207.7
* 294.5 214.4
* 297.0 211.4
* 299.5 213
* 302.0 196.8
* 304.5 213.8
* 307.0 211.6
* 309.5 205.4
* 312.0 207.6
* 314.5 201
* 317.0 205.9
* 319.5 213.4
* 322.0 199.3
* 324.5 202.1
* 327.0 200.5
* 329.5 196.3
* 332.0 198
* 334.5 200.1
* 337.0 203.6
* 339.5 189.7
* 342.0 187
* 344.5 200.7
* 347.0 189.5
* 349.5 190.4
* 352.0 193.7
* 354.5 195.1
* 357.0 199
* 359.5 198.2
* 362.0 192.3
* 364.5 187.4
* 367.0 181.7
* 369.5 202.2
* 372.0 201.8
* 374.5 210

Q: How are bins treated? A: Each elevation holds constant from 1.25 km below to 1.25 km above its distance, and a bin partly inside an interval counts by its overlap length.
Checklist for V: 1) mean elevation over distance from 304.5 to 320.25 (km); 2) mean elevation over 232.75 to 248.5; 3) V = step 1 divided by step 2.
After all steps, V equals 1.40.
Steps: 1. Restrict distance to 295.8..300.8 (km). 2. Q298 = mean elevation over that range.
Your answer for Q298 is 212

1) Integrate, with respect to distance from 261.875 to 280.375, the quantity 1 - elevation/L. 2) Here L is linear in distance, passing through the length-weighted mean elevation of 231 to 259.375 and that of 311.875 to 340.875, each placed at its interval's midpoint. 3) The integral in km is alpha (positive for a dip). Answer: -2.9 km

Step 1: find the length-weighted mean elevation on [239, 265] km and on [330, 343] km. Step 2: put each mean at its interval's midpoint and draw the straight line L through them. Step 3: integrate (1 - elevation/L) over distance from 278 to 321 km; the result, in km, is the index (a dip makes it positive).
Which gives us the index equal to -2.9 km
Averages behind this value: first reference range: 195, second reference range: 196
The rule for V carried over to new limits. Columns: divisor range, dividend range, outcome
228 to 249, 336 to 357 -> 1.28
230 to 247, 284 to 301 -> 1.46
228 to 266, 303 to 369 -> 1.12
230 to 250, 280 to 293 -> 1.38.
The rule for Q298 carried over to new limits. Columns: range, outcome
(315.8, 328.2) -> 204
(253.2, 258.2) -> 217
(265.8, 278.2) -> 211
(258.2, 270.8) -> 210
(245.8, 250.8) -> 198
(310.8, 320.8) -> 207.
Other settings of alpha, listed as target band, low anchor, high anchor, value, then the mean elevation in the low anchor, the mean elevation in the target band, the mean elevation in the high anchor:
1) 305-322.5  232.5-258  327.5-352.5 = -1.7 km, 172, 207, 195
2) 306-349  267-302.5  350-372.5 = 0.2 km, 210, 200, 194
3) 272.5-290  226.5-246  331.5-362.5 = -4.7 km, 146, 210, 195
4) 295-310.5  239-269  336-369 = -1.1 km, 197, 209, 193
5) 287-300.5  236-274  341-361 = -1.3 km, 193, 211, 194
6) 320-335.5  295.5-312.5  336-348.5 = 0.0 km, 209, 200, 194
